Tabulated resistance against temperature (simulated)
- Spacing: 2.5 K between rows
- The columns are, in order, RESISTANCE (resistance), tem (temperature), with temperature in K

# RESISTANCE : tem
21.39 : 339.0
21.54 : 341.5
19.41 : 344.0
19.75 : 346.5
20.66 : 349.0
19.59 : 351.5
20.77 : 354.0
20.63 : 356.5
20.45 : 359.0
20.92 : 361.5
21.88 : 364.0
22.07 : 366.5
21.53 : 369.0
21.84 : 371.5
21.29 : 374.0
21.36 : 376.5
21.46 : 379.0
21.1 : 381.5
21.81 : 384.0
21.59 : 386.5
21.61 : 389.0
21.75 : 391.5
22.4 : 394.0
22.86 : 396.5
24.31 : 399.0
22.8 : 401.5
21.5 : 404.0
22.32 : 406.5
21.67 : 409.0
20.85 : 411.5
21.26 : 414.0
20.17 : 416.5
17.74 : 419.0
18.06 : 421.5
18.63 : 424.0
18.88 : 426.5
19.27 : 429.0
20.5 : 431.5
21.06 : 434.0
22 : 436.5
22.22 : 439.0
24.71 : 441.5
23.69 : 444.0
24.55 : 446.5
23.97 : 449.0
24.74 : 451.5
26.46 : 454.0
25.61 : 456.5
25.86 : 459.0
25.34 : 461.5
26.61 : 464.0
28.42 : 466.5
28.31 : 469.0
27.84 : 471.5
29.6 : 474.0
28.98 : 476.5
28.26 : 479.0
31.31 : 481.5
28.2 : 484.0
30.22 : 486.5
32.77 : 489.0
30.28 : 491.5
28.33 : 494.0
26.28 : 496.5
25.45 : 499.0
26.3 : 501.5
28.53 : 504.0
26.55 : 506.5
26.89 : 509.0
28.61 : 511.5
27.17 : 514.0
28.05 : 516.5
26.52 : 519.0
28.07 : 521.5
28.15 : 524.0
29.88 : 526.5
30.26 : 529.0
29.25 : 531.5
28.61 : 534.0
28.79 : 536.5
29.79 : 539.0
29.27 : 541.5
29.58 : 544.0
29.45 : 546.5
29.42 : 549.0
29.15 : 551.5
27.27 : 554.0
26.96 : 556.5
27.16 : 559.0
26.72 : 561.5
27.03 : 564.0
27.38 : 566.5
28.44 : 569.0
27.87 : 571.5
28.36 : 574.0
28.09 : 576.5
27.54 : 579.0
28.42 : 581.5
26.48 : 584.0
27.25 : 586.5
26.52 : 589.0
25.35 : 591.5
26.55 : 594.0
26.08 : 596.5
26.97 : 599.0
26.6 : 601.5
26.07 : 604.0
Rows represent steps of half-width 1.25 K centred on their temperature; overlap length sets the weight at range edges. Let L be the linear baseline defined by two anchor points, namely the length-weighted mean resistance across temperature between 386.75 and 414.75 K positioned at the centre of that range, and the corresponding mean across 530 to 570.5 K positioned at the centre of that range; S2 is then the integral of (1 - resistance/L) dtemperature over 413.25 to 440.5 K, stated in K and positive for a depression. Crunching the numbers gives 3.78 K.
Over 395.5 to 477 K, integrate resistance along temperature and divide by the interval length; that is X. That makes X 23.3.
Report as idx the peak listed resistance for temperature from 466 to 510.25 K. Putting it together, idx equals 32.77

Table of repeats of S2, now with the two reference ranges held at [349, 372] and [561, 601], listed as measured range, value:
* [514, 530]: -1.8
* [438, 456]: -0.7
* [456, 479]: -3.3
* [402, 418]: 0.8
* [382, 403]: -0.4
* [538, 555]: -1.9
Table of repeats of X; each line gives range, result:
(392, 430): 20.9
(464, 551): 28.6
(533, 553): 29.2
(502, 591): 28.1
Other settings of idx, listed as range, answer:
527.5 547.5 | 30.26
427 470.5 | 28.42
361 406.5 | 24.31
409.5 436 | 21.26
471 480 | 29.6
